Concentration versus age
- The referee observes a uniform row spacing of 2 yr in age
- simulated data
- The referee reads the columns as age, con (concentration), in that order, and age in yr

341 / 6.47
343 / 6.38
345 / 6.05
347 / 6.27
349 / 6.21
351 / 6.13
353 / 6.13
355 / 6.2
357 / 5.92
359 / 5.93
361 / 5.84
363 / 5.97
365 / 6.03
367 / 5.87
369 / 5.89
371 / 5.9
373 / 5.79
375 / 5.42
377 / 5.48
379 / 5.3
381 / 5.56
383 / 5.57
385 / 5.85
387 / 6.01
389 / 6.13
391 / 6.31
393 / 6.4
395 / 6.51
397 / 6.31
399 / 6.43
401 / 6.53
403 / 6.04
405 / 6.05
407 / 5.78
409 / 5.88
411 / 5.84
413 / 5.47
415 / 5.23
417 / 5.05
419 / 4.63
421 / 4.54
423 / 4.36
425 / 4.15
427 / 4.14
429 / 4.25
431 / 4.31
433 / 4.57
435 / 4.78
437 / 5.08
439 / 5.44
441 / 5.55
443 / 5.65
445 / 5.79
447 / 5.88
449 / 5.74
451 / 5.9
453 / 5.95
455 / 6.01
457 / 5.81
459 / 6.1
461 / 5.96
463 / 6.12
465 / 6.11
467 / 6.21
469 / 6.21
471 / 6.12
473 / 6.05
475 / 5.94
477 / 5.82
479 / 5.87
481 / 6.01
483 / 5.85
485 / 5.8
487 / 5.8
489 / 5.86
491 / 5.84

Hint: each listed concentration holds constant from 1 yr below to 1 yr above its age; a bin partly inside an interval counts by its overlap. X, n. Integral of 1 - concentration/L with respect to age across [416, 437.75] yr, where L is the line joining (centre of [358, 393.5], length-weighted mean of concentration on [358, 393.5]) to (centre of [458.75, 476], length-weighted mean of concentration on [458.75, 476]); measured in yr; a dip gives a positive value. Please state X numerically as 5.3 yr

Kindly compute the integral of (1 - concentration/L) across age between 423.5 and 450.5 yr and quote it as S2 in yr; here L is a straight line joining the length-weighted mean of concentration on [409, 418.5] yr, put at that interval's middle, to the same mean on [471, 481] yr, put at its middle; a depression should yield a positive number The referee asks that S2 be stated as 2.8 yr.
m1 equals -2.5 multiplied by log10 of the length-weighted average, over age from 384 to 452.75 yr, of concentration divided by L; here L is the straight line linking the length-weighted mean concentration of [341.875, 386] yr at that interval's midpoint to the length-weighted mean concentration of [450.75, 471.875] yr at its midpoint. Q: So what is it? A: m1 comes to 0.09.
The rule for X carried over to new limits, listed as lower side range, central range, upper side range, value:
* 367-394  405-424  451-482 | 2.1 yr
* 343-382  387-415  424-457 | -2.6 yr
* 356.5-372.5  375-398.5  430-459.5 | -0.6 yr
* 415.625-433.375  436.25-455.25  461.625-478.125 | -1.8 yr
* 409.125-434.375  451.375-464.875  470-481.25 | -1.0 yr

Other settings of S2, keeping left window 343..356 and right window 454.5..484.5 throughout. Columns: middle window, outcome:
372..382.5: 1.1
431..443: 2.0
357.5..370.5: 0.5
